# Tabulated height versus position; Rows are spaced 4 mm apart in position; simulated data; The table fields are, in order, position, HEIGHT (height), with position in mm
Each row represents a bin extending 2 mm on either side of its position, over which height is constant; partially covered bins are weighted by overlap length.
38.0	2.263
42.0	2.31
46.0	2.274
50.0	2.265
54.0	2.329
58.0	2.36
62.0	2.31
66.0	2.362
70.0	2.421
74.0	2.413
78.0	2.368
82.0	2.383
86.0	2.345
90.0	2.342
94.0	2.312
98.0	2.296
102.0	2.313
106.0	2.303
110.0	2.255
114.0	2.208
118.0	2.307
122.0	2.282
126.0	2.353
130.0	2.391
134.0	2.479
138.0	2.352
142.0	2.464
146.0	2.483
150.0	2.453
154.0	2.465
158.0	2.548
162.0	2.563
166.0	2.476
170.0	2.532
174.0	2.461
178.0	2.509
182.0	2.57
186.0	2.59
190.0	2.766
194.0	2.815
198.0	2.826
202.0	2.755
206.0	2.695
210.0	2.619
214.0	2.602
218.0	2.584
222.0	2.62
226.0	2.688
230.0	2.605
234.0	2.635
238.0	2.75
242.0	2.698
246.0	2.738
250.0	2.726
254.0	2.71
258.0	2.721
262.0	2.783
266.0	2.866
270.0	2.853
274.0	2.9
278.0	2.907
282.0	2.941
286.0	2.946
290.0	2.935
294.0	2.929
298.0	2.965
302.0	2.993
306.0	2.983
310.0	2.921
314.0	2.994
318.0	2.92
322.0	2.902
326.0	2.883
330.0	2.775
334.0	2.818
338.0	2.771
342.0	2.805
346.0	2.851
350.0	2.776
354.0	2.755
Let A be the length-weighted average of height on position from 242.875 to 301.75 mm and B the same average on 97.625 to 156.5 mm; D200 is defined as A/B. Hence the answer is 1.21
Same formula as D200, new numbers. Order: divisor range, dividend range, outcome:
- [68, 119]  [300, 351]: 1.24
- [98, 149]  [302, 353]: 1.22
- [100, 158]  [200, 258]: 1.13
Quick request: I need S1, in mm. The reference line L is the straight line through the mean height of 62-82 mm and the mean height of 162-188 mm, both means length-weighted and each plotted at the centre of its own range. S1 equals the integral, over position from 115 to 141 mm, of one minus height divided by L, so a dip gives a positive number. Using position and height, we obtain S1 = 1.1 mm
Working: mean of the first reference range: 2.38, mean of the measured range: 2.36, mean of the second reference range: 2.53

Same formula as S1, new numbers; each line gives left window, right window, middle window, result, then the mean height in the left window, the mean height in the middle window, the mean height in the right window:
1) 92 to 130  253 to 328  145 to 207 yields -1.9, 2.3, 2.59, 2.9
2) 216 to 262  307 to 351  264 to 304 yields -2.2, 2.68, 2.92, 2.86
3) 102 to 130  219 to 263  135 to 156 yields -0.5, 2.29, 2.45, 2.69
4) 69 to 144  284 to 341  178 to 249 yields -1.0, 2.35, 2.68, 2.91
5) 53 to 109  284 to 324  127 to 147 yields 0.6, 2.35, 2.43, 2.95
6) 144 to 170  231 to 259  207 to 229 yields 0.2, 2.5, 2.63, 2.71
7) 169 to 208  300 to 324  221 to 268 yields 1.3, 2.65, 2.71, 2.95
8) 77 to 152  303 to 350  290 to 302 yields -0.7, 2.35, 2.95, 2.87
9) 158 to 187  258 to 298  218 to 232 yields 0.4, 2.53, 2.63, 2.89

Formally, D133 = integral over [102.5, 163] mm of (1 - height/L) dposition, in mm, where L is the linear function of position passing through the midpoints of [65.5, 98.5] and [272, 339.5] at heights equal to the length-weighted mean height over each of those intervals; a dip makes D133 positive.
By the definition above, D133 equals 2.42 mm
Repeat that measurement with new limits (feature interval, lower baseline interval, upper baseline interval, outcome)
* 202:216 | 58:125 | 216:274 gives -0.2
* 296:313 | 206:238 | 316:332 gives -0.9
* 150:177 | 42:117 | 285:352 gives 0.2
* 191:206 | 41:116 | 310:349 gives -1.2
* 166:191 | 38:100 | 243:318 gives 0.6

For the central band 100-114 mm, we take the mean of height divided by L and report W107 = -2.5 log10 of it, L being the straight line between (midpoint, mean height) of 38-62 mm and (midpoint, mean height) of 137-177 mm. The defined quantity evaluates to 0.06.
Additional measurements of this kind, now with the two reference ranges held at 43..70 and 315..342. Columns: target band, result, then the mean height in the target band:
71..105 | 0.02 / 2.35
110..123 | 0.08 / 2.26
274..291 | -0.06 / 2.93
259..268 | -0.04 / 2.81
